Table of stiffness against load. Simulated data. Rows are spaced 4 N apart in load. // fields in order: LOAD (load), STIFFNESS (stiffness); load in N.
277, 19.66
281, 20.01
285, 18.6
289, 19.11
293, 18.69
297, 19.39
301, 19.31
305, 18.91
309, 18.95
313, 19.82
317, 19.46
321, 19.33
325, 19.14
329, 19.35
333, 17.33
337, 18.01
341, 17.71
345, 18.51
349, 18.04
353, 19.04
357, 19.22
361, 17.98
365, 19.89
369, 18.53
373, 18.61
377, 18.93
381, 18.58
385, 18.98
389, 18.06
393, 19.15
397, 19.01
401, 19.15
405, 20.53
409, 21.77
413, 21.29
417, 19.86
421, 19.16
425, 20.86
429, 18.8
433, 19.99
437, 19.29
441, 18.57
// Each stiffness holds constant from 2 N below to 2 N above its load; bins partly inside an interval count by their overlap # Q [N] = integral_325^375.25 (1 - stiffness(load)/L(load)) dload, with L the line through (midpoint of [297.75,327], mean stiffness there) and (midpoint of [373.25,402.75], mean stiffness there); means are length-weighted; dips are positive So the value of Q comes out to 1.3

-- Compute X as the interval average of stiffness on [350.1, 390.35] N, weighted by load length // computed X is 18.8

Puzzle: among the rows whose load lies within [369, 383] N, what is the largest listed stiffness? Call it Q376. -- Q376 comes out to 18.93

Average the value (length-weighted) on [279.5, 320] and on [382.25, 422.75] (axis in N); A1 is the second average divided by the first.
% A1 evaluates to 1.02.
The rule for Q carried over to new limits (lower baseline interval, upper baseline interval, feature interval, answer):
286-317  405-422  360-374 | 0.8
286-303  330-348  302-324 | -0.8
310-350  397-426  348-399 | 1.9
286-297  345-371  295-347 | 0.0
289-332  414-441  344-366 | 0.7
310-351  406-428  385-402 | 1.0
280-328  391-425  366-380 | 0.7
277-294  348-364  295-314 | -0.2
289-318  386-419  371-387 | 0.7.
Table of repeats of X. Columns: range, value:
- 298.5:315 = 19.3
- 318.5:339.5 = 18.6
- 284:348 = 18.8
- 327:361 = 18.4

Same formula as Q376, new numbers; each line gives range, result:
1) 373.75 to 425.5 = 21.77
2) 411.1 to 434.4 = 21.29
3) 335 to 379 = 19.89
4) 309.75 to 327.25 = 19.82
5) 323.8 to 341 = 19.35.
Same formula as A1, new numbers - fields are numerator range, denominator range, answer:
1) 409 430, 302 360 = 1.08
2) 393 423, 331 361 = 1.10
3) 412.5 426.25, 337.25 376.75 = 1.08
